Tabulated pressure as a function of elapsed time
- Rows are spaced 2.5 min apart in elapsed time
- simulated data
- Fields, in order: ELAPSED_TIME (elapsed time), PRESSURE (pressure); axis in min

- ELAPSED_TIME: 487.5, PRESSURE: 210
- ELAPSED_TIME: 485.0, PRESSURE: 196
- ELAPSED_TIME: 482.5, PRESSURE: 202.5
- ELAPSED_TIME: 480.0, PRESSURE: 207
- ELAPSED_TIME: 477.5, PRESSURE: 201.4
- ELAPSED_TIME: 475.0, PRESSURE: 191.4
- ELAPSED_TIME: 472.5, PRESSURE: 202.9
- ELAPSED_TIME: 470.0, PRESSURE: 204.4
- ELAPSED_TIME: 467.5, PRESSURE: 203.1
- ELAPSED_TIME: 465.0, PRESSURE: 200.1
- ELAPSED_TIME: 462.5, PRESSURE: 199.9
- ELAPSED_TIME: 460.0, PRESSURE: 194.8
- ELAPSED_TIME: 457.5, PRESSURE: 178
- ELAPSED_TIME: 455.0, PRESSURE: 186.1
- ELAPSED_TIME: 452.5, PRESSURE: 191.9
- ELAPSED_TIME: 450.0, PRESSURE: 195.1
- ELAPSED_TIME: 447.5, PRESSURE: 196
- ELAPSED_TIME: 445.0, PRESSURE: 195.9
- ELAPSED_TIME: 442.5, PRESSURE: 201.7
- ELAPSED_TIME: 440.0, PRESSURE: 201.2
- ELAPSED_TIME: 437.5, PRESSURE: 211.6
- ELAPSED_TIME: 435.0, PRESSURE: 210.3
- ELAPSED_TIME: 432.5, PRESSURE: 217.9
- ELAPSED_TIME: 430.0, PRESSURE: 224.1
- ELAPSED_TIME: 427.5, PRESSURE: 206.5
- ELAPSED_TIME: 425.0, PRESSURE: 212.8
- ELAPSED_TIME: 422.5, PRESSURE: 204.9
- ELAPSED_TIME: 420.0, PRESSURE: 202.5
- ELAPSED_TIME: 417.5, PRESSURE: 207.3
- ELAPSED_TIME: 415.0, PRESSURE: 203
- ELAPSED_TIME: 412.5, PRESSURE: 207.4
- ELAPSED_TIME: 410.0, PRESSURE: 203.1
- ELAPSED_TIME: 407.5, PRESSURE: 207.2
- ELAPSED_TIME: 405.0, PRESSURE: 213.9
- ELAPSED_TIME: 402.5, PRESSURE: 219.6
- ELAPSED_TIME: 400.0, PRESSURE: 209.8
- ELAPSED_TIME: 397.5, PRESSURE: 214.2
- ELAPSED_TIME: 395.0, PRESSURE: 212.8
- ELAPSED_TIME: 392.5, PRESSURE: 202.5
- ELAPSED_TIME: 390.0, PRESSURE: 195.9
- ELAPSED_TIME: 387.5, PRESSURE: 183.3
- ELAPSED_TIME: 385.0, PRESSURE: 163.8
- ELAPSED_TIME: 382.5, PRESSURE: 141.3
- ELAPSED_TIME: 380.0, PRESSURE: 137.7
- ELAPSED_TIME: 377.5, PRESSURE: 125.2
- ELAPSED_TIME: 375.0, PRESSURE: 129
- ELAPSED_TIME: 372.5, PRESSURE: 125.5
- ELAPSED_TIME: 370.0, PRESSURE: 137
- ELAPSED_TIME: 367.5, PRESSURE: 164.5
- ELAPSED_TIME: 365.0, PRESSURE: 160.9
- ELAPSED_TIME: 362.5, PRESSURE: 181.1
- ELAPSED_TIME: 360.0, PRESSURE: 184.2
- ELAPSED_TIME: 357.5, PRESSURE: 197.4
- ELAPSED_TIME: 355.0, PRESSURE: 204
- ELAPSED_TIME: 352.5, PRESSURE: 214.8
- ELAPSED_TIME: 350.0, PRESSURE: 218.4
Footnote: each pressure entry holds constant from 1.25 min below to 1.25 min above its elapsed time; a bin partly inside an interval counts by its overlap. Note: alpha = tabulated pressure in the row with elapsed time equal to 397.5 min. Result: 214.2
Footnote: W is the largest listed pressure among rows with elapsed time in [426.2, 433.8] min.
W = 224.1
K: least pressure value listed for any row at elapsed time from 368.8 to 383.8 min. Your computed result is 125.2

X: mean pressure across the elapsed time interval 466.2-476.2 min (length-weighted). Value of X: 200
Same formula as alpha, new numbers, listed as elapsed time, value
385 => 163.8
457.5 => 178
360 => 184.2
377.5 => 125.2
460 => 194.8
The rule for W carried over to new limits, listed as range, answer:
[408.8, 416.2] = 207.4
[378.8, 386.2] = 163.8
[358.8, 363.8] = 184.2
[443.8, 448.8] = 196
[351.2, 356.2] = 214.8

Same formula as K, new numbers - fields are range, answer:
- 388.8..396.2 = 195.9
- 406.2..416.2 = 203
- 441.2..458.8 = 178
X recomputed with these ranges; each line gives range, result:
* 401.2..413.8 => 210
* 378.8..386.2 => 148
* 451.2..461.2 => 188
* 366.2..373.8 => 142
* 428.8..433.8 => 221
